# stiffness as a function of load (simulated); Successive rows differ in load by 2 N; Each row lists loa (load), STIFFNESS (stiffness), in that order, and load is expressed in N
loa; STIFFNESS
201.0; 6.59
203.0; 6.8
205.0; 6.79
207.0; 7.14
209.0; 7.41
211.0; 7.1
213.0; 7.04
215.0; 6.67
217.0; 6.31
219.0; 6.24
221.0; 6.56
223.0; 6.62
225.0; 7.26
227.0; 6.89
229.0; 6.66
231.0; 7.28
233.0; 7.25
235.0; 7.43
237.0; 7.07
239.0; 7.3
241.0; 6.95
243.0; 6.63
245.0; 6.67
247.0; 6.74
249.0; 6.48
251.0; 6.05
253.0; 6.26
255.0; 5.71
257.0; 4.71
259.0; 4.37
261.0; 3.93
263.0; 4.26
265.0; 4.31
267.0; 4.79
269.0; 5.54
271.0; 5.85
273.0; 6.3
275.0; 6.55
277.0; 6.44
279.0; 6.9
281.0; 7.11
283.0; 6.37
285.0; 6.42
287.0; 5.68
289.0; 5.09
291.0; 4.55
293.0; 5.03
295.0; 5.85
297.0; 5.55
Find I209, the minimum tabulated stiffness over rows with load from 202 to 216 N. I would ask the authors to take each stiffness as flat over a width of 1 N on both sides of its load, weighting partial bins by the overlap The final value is 6.67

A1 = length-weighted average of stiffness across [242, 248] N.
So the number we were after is 6.68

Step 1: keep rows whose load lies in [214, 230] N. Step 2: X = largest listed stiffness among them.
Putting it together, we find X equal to 7.26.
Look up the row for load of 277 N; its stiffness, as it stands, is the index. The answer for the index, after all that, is 6.44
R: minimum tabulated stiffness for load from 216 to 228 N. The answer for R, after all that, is 6.24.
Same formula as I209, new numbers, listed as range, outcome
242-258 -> 4.71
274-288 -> 5.68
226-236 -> 6.66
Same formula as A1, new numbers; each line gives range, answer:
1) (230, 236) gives 7.32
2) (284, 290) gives 5.73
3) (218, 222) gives 6.4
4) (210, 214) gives 7.07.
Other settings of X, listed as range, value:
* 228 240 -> 7.43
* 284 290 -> 6.42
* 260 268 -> 4.79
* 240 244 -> 6.95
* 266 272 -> 5.85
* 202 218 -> 7.41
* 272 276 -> 6.55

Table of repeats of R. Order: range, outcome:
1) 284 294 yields 4.55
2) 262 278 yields 4.26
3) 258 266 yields 3.93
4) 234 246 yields 6.63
